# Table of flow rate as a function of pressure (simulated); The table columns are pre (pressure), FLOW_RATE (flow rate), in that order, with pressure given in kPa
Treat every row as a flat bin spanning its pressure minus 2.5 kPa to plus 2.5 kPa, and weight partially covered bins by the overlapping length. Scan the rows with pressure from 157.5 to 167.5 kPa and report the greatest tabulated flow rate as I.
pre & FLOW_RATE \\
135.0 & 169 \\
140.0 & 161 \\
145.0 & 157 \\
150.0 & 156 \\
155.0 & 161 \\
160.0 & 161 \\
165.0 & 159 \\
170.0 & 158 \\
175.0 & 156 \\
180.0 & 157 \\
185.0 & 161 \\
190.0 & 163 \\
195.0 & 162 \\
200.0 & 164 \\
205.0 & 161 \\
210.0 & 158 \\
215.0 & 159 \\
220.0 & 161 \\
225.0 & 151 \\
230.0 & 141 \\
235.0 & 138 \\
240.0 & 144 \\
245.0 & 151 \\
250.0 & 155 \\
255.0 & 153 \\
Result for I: 161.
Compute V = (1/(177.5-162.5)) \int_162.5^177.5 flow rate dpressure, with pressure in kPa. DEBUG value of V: 158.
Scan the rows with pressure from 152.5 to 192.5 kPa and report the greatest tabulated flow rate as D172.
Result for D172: 163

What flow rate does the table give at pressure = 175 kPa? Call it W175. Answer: 156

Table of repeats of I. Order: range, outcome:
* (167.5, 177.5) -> 158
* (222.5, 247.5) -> 151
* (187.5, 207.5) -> 164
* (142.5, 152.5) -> 157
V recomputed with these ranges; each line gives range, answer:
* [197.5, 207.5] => 162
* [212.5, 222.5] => 160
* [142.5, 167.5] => 159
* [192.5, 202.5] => 163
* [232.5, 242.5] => 141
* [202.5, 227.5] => 158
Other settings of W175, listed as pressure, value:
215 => 159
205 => 161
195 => 162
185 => 161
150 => 156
